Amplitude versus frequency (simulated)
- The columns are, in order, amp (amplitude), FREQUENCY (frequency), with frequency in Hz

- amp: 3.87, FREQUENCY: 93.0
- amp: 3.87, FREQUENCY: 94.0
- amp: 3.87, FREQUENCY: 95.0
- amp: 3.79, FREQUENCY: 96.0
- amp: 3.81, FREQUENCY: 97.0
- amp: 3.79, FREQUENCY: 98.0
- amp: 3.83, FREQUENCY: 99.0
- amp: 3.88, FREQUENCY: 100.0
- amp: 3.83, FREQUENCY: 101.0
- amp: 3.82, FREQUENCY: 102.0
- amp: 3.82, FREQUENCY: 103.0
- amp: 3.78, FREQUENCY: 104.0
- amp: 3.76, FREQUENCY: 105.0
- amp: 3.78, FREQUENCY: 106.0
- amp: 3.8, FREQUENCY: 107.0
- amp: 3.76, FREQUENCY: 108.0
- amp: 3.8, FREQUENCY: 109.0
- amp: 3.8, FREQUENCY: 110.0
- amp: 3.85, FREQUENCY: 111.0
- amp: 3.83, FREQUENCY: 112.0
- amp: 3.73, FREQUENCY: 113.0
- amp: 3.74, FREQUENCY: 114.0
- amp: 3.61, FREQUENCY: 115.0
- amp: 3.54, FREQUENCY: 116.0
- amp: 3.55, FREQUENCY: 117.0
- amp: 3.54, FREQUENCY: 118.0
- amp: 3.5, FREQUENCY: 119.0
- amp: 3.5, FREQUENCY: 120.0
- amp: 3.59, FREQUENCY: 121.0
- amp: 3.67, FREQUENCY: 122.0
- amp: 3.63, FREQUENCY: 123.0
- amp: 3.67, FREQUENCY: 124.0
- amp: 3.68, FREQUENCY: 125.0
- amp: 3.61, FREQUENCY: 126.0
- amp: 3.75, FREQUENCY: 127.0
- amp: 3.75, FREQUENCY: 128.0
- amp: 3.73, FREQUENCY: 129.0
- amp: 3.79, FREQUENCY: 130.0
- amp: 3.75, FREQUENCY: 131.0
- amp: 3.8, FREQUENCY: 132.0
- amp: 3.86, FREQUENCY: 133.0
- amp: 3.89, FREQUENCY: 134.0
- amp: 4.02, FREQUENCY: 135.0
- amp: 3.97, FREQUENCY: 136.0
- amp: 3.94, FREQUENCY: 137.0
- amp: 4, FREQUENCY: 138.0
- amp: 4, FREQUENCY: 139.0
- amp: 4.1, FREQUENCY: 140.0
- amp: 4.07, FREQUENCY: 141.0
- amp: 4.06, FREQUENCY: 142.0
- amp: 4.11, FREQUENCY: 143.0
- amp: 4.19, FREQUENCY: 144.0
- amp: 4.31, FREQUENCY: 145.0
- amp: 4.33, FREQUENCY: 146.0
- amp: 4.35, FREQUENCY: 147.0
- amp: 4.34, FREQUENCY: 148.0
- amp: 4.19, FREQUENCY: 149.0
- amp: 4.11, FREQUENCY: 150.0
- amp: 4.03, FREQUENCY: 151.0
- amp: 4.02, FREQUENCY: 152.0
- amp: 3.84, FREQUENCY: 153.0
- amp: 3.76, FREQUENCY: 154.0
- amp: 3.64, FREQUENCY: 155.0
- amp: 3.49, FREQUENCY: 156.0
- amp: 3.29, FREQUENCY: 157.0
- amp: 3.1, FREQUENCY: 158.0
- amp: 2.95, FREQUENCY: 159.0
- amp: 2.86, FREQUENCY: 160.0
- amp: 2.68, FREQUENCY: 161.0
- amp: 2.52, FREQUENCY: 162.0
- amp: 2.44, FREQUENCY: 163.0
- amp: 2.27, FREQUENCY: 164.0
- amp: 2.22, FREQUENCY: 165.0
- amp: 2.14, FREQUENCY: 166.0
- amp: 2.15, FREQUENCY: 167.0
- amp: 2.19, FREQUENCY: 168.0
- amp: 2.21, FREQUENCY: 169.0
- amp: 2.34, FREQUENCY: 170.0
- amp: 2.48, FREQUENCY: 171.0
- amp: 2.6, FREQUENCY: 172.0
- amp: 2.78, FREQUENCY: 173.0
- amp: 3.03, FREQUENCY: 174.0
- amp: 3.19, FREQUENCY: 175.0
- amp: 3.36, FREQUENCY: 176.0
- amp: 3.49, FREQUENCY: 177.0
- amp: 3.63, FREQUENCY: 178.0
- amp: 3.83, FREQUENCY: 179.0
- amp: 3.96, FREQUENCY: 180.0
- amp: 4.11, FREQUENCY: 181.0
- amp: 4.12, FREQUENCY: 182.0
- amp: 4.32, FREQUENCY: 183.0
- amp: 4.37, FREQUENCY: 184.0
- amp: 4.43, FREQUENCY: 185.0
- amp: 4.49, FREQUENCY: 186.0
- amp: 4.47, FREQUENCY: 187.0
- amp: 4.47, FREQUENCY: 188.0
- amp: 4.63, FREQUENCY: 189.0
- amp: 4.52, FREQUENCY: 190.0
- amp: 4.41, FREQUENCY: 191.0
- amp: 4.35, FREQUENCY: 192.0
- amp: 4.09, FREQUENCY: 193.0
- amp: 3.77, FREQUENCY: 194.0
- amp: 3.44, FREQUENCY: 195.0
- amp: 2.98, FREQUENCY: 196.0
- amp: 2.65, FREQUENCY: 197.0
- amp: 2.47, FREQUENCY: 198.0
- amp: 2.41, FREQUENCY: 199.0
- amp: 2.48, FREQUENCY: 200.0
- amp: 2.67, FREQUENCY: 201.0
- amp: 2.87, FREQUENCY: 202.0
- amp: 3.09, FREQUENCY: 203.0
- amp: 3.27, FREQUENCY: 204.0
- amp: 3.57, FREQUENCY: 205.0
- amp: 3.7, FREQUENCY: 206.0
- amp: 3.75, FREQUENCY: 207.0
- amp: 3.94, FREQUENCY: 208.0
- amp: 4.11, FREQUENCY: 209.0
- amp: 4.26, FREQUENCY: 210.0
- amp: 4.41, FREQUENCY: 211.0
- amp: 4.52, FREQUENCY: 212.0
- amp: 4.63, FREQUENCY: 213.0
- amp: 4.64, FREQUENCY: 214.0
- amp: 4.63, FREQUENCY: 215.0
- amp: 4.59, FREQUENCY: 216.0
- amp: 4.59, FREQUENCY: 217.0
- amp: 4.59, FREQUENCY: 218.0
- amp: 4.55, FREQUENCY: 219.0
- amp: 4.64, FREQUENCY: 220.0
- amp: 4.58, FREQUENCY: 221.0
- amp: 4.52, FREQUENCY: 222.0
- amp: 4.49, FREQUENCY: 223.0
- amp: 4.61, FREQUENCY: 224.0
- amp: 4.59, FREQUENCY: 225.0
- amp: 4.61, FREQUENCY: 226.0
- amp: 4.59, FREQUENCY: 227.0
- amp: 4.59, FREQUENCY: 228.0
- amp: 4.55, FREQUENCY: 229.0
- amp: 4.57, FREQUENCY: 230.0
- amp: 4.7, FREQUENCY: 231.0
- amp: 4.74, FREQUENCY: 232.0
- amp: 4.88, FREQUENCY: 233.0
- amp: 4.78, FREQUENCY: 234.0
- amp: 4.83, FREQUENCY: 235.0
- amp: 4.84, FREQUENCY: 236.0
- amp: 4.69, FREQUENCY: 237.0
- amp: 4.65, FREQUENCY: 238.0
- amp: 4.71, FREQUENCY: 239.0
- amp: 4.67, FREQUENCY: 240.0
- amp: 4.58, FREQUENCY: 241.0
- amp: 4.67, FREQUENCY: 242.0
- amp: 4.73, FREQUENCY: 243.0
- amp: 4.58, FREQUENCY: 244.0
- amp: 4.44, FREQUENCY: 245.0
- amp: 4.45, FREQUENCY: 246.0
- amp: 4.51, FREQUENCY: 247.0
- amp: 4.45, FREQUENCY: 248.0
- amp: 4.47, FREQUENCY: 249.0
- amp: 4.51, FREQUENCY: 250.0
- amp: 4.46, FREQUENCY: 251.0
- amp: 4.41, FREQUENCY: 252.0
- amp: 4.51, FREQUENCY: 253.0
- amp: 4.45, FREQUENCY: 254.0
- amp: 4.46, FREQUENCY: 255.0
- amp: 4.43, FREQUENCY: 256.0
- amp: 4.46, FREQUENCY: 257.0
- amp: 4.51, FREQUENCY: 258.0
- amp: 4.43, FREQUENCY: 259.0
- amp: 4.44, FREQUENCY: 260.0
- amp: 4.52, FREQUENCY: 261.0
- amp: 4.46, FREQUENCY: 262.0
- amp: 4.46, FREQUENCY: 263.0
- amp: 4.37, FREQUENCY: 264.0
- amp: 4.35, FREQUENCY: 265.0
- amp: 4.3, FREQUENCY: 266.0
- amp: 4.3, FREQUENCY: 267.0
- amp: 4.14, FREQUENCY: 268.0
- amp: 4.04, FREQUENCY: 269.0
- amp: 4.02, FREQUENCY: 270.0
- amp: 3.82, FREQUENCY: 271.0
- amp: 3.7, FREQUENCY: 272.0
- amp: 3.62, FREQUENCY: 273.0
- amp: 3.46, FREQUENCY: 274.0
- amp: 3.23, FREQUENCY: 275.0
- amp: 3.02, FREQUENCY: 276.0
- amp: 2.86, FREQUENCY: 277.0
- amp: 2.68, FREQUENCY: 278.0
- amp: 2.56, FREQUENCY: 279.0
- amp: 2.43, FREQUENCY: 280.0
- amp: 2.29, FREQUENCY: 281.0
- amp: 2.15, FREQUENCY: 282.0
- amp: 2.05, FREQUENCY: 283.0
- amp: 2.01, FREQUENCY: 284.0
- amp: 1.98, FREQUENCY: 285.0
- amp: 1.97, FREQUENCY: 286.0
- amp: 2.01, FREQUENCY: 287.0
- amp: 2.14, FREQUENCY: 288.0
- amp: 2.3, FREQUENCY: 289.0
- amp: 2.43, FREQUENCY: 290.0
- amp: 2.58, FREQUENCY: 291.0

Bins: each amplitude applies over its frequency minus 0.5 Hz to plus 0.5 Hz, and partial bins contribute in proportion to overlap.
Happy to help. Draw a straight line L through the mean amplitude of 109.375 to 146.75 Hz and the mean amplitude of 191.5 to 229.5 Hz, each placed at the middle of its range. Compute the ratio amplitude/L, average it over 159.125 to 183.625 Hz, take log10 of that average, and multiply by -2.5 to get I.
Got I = 0.30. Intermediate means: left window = 3.83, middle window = 2.96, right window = 3.97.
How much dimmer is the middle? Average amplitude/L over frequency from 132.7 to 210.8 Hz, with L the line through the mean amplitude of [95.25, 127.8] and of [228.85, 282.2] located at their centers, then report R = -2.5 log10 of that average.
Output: 0.11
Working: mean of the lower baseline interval 3.72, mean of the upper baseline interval 4.18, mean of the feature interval 3.55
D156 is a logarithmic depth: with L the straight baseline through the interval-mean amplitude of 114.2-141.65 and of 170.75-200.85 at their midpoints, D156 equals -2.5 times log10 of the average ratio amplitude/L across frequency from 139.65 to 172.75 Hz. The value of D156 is 0.12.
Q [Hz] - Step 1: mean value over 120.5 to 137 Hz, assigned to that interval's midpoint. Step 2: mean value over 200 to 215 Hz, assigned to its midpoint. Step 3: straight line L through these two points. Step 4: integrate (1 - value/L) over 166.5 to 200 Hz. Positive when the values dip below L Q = 2.6 Hz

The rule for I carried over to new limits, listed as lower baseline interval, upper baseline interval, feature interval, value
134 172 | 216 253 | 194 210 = 0.27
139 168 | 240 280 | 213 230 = -0.18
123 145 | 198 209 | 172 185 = -0.07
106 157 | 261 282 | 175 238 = -0.11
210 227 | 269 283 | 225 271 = -0.19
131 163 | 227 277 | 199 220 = 0.06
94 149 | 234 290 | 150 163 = 0.15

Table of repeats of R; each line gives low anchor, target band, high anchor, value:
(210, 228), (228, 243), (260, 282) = -0.105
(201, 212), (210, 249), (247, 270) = -0.155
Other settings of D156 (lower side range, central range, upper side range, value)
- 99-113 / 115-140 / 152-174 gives -0.100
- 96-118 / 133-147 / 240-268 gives -0.043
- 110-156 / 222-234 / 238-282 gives -0.153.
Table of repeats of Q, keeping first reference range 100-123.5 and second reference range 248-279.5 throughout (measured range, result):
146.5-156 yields -0.51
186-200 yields 0.60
